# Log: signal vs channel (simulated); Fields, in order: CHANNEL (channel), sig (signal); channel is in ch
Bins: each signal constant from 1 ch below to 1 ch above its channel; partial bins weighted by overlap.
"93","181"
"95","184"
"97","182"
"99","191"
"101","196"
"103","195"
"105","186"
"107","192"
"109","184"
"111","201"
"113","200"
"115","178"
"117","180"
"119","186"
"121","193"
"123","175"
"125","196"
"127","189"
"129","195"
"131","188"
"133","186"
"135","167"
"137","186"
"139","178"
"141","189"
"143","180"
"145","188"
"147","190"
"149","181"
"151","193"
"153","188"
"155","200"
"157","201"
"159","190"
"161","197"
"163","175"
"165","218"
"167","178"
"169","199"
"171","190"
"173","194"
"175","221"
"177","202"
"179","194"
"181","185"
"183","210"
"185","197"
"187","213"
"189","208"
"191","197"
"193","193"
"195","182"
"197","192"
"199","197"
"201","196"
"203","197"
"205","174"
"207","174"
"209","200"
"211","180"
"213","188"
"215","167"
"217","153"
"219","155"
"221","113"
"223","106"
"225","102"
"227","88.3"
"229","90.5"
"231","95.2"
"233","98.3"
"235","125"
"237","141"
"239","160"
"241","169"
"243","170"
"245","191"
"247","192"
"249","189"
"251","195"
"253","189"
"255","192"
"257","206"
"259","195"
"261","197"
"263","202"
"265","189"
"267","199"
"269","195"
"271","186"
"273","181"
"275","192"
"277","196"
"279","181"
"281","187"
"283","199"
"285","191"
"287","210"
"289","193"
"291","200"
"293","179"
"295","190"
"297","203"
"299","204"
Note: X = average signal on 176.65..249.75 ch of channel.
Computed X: 167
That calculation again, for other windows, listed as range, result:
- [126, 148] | 185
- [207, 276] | 165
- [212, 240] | 127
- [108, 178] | 190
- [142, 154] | 187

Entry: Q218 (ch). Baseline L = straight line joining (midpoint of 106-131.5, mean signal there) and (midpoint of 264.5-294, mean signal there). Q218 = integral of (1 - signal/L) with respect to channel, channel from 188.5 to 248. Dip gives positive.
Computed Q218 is 9.8 ch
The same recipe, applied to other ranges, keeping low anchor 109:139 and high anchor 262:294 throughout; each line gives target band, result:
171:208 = -1.3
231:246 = 3.5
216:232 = 6.5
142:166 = -0.5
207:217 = 0.5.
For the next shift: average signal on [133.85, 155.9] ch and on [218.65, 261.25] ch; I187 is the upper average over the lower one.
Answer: 0.82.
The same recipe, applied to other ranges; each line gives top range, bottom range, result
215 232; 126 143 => 0.63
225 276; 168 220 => 0.88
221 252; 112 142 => 0.75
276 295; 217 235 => 1.76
